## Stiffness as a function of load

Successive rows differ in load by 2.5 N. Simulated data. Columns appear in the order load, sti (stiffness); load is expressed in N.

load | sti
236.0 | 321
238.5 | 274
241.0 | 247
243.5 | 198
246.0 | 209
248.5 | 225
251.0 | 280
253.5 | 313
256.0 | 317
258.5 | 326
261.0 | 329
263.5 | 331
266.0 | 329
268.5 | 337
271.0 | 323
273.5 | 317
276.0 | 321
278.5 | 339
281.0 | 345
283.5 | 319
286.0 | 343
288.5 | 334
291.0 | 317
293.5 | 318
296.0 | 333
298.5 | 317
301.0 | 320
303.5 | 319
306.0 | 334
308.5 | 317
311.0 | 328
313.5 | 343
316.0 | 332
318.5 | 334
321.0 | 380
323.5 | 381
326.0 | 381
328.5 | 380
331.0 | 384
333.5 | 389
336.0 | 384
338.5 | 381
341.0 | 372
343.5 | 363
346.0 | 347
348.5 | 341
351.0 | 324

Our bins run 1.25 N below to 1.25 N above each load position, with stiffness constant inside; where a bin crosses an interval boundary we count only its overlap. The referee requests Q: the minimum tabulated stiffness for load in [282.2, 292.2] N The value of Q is 317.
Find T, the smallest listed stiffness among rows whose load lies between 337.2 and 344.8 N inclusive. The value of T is 363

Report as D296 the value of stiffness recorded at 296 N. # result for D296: 333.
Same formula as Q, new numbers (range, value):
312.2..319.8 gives 332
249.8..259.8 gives 280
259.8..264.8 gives 329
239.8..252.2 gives 198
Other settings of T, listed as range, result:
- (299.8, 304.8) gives 319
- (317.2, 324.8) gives 334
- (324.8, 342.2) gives 372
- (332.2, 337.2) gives 384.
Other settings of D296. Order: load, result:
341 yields 372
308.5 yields 317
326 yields 381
